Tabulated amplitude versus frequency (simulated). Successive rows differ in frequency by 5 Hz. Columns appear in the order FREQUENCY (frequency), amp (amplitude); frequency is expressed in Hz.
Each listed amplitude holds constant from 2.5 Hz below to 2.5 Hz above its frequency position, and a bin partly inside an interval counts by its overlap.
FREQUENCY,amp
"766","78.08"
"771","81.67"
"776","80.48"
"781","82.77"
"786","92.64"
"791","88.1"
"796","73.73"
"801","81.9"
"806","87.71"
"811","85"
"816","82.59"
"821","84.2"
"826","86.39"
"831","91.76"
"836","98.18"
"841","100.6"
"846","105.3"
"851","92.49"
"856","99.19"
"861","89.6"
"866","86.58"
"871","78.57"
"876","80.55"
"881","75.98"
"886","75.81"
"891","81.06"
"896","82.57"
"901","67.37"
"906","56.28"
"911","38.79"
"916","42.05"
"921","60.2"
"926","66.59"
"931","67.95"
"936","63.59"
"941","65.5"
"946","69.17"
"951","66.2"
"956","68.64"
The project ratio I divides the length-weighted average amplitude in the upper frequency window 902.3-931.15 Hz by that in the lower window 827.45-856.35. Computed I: 0.6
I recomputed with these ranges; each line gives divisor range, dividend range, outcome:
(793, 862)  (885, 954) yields 0.72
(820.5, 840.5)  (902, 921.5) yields 0.54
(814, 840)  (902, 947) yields 0.66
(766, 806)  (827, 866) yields 1.15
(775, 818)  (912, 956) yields 0.74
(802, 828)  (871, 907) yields 0.89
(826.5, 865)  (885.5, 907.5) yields 0.76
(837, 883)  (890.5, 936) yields 0.68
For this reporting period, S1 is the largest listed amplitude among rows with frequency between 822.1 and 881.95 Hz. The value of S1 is 105.3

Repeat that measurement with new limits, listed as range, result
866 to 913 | 86.58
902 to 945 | 67.95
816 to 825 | 84.2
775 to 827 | 92.64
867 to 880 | 80.55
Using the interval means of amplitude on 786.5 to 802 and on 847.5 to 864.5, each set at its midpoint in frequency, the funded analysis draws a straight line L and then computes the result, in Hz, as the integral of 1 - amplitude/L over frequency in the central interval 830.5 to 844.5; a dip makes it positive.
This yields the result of -1.2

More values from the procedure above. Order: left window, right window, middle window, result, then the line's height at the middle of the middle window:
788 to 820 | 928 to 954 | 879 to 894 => -0.9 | 73.2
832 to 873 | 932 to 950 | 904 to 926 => 6.8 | 74.4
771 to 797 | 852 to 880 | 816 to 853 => -3.4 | 85.6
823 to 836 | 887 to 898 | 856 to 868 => -0.7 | 85.6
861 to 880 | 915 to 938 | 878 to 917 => 3.6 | 72.2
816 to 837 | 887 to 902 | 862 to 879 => -0.1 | 81.7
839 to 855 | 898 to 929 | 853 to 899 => -1.9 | 80.4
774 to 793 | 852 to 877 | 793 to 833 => 1.2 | 86.6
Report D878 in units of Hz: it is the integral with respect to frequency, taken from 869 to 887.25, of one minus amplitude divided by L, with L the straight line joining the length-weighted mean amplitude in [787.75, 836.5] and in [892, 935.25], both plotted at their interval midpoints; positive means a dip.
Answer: -2.2 Hz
